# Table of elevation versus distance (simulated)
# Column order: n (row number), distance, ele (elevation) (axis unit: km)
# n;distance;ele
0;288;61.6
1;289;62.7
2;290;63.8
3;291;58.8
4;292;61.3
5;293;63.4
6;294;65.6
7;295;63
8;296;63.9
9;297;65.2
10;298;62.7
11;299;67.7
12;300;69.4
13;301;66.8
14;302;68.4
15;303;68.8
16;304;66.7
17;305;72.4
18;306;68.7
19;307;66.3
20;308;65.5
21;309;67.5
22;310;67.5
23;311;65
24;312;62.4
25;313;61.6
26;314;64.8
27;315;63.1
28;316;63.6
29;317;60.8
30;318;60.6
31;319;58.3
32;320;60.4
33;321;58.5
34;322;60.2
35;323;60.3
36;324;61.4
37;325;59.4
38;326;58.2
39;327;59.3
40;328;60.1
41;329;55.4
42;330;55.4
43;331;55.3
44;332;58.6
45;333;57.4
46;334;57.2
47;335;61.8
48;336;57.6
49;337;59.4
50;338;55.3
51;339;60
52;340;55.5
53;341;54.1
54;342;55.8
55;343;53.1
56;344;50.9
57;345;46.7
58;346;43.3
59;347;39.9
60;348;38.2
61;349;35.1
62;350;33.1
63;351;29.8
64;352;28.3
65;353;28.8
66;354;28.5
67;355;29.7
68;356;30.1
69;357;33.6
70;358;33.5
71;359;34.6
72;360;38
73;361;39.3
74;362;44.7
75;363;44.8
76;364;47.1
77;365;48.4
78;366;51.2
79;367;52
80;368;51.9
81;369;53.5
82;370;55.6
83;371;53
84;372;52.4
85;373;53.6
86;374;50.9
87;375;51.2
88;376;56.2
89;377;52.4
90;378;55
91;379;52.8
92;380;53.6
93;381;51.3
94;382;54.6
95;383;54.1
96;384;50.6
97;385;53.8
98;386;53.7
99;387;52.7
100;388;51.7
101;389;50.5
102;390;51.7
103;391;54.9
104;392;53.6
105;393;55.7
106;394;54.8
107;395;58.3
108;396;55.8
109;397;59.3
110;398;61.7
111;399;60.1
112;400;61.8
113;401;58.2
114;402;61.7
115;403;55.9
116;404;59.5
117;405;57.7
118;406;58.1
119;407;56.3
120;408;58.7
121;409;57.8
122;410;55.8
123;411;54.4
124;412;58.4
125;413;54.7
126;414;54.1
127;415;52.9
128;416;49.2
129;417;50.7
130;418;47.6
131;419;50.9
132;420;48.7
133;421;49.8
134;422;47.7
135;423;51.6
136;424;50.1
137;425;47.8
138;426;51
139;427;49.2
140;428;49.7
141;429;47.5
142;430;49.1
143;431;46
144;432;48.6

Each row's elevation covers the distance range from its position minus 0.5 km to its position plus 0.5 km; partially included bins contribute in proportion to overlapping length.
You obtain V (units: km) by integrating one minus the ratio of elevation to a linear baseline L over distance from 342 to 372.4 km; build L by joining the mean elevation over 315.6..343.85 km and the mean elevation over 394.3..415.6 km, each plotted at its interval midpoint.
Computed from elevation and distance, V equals 8.5 km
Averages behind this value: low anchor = 58.2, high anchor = 57.6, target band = 41.8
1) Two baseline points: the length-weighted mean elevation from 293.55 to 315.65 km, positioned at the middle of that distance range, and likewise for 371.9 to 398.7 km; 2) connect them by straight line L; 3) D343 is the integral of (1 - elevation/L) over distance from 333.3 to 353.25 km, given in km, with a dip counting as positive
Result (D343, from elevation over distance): 4.3 km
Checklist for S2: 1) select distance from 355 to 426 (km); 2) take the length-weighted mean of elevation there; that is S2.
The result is 51.8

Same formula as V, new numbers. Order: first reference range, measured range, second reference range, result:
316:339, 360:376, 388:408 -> 2.2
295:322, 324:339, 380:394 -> 0.8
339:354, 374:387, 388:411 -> -0.4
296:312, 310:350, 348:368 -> -2.6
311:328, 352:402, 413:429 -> 4.5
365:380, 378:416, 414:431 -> -3.2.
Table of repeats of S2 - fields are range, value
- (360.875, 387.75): 51.7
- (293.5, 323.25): 64.6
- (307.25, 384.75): 51.8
